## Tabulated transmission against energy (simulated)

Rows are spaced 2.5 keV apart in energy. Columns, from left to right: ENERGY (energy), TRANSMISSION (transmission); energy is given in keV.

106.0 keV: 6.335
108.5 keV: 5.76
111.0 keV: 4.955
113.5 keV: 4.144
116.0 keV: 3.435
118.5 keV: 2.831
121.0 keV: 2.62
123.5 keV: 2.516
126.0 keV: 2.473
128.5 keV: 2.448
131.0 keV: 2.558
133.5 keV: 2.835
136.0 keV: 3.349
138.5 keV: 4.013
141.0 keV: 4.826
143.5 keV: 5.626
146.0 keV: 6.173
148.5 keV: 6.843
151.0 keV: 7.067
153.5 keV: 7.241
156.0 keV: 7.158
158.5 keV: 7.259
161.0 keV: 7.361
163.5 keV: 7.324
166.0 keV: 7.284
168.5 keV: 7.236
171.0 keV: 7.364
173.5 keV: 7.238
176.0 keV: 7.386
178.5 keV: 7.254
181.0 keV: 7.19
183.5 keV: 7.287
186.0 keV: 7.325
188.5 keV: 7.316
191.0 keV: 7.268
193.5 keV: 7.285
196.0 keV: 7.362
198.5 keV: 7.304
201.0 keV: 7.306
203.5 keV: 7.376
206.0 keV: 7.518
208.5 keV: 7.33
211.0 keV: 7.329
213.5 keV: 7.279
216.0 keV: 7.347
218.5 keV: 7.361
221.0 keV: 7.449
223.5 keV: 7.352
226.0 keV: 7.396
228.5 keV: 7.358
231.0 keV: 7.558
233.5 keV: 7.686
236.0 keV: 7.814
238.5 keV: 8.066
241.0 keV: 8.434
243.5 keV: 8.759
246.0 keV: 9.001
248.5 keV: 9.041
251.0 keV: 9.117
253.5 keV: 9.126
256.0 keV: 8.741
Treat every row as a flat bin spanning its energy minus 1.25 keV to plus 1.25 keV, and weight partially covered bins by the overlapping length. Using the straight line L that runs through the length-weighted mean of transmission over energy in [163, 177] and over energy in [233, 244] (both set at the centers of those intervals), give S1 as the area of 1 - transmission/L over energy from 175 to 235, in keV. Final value 2.85 keV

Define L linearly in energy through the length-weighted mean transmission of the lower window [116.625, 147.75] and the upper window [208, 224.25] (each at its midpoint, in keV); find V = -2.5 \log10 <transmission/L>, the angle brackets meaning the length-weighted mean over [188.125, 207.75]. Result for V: -0.13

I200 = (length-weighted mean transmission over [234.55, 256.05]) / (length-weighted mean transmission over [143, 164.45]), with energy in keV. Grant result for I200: 1.2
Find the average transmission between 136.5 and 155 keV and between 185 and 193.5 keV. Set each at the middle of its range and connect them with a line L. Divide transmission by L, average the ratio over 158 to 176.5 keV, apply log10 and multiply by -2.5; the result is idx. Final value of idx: -0.114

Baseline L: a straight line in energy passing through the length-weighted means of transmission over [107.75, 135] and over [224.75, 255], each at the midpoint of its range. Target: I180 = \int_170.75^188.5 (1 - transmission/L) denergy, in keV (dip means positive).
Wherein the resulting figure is -4.8 keV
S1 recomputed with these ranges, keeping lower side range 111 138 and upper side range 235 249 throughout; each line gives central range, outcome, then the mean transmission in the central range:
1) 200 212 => -0.96 keV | 7.37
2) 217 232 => 0.54 keV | 7.41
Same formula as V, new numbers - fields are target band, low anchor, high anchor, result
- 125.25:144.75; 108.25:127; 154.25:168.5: 0.393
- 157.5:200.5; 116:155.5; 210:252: -0.236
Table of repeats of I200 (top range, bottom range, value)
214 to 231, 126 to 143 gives 2.19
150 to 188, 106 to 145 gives 1.95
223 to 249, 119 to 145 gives 2.41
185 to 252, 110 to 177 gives 1.47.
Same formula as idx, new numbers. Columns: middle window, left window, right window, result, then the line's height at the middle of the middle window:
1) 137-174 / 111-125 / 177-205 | -0.233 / 5.34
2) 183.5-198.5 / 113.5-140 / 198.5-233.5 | -0.188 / 6.16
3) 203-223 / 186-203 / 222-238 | 0.009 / 7.44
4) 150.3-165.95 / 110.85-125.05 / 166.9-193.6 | -0.232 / 5.86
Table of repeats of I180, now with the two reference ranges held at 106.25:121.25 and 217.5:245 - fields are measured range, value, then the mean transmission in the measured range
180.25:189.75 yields -1.4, 7.28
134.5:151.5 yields -0.6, 5.3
